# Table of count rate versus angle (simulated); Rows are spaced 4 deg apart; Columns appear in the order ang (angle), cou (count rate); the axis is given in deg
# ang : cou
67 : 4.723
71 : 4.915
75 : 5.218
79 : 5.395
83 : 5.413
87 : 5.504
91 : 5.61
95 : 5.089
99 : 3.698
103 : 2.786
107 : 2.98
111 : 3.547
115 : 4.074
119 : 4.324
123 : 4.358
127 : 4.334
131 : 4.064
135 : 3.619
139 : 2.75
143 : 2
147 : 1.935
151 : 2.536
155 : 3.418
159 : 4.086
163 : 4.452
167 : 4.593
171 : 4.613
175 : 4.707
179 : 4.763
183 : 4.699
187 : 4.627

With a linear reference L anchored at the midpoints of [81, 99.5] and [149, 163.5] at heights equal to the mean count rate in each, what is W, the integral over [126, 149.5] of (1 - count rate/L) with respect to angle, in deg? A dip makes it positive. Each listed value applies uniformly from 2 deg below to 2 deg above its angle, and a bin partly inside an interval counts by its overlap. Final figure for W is 5.7 deg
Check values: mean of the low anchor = 5.17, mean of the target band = 3.05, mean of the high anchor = 3.54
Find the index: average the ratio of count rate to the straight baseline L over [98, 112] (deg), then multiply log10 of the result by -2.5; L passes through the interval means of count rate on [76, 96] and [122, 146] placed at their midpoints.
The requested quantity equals 0.40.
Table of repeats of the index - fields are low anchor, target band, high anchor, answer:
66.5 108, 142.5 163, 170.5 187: 0.481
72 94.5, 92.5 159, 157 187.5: 0.387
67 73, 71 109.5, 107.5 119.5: -0.056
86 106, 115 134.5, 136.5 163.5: -0.157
